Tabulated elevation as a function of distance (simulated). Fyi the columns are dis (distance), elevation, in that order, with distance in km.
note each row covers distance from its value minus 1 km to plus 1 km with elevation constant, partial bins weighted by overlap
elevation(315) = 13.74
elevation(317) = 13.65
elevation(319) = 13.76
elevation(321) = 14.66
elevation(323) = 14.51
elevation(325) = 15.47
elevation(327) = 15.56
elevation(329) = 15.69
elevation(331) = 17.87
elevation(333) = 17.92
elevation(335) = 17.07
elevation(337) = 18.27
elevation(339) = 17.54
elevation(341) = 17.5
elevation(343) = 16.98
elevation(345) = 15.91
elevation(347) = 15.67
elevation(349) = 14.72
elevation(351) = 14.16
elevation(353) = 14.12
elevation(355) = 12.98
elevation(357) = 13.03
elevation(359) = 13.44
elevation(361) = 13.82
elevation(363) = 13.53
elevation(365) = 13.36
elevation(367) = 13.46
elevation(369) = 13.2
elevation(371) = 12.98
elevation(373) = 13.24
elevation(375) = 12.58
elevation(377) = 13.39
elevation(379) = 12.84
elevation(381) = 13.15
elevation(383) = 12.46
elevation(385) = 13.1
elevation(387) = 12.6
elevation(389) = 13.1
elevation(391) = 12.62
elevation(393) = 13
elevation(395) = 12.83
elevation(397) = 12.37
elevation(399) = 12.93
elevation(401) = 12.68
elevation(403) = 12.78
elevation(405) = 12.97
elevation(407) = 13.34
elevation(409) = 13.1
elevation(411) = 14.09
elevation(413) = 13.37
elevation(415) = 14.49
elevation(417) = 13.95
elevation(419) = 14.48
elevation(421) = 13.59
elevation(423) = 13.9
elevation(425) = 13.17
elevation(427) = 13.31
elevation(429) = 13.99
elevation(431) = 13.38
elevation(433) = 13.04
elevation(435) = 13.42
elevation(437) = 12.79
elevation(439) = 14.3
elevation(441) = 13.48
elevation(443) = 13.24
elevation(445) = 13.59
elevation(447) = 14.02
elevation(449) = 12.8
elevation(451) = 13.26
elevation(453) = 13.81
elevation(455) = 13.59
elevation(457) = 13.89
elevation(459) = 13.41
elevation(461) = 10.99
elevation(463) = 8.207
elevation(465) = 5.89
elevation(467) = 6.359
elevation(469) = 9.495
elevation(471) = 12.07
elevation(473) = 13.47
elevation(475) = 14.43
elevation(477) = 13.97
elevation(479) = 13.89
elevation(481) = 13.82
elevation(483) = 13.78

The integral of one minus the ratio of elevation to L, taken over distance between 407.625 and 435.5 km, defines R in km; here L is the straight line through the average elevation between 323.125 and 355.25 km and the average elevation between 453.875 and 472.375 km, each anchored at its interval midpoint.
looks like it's -2.87 km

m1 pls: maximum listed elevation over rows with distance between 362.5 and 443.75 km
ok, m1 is 14.49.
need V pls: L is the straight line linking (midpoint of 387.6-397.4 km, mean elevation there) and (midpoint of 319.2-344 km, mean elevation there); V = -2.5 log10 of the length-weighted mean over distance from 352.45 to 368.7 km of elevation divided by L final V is 0.10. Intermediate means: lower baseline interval 16.5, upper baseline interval 12.8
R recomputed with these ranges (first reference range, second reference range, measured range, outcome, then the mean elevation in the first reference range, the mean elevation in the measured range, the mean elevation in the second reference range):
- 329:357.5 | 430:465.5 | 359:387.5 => 3.65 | 16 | 13.1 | 12.7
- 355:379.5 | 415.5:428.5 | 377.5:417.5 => 1.34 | 13.2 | 13.1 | 13.8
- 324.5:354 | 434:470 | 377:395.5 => 2.09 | 16.3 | 12.9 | 12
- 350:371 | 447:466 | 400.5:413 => -0.48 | 13.5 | 13.2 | 11.9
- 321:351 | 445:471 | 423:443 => -1.63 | 16.3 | 13.4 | 11.4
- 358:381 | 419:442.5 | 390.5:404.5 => 0.65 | 13.3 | 12.8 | 13.5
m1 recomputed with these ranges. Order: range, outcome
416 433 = 14.48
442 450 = 14.02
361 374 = 13.82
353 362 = 14.12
